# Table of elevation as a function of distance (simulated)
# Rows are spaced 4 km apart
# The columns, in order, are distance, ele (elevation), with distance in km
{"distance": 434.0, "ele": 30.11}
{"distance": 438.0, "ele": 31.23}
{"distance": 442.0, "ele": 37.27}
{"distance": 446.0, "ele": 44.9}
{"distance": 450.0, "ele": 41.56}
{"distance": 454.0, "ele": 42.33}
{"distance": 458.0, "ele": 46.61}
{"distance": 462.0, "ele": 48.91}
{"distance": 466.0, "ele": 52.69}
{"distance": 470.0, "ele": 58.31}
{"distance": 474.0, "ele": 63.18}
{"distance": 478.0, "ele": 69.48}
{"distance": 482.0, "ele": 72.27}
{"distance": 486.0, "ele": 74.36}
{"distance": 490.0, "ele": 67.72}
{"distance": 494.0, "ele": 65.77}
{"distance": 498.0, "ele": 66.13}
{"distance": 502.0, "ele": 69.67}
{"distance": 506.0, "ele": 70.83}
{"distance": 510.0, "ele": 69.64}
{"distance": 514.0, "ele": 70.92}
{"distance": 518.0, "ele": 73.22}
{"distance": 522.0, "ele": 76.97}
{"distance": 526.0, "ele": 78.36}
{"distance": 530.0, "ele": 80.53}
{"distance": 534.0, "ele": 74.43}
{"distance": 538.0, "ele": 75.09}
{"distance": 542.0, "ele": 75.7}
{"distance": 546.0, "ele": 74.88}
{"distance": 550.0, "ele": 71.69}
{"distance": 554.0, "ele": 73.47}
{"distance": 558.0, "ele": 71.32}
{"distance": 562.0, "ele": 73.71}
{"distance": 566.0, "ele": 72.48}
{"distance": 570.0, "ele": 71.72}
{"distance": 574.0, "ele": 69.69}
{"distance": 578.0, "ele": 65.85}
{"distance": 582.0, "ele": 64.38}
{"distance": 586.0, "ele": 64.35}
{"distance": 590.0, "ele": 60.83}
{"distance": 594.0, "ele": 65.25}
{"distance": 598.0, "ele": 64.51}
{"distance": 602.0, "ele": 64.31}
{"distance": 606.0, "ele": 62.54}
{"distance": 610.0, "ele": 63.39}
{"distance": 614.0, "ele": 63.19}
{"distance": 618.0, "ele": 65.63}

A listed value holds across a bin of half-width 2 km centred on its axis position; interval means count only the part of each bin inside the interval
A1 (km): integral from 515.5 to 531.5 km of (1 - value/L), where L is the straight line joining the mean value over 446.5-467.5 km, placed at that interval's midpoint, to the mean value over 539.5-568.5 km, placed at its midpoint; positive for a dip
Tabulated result -3.0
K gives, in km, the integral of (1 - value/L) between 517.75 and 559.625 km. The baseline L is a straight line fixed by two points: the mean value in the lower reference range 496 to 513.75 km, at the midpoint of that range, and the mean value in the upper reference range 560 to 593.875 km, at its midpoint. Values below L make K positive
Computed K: -4.0 km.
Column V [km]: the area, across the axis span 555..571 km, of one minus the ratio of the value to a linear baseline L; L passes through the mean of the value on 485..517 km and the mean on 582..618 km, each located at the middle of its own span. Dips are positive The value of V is -1.6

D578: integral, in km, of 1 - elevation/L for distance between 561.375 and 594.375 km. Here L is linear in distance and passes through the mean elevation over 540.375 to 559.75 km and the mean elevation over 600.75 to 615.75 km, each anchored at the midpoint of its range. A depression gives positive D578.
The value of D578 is 0.6 km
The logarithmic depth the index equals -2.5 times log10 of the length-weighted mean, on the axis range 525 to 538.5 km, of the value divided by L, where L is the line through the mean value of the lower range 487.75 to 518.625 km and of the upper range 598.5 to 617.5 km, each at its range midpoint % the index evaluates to -0.14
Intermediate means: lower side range 69.1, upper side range 63.6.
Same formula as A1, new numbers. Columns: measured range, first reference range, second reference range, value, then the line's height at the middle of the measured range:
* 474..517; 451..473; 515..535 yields -3.9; 64.1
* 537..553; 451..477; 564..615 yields -3.5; 60.9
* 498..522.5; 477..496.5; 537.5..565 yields 0.0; 71.2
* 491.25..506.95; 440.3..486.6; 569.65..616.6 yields -3.1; 56.8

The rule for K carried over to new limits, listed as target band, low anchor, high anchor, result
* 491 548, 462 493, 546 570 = -3.5 km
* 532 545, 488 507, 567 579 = -1.2 km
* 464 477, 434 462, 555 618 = -4.1 km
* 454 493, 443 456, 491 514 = -4.3 km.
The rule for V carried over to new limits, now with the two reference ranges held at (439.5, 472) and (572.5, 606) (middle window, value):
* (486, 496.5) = -3.5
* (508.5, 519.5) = -3.4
